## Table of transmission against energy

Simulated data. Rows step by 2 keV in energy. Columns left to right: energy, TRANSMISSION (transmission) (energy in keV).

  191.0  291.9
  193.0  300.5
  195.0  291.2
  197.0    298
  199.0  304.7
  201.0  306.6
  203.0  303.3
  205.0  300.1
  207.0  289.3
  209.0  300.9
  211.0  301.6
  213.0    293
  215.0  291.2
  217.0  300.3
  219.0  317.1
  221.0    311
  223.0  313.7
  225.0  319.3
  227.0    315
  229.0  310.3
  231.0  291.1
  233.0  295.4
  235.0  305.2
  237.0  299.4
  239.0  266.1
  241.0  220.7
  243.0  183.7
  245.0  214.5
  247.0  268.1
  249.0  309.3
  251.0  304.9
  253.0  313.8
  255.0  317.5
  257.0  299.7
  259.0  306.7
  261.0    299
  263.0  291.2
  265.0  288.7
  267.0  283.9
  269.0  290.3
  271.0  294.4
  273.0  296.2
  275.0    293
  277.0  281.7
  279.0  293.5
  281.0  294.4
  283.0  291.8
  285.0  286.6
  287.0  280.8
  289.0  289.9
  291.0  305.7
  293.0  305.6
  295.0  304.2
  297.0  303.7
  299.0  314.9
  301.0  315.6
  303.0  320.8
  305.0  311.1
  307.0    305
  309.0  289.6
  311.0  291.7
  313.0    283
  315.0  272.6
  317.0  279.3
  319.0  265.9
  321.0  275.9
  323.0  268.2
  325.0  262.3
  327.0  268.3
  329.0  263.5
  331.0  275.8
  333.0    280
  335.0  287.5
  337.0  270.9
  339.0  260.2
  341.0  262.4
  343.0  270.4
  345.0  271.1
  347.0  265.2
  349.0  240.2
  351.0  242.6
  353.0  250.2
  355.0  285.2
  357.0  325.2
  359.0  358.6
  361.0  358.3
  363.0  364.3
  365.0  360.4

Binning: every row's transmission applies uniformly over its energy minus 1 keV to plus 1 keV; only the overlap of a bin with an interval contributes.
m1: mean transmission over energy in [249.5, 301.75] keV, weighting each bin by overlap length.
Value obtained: 298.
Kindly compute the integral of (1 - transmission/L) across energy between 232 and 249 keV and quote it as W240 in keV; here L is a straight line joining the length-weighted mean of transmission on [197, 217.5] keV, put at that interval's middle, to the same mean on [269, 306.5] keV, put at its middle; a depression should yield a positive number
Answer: 2.23 keV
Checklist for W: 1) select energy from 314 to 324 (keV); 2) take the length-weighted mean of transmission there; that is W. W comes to 272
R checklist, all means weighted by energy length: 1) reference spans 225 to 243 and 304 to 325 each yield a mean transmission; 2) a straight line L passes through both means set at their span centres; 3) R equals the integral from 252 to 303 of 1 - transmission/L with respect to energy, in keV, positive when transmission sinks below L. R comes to -2.6 keV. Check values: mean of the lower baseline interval 284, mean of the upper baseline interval 283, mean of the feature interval 298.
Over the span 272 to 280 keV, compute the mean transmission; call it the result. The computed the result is 291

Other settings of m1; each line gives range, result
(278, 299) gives 297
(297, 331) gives 287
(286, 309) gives 305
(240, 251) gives 245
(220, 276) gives 289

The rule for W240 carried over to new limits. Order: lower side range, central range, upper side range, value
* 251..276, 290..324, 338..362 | -0.53 keV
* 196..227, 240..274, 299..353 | 1.35 keV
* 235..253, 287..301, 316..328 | -1.85 keV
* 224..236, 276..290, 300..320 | 0.44 keV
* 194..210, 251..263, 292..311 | -0.09 keV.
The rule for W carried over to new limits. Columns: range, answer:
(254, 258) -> 309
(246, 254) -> 299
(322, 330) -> 266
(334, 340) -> 273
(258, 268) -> 294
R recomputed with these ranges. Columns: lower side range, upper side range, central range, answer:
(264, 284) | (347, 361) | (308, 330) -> 1.10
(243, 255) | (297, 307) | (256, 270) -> -0.38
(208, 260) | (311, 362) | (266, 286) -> -0.34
